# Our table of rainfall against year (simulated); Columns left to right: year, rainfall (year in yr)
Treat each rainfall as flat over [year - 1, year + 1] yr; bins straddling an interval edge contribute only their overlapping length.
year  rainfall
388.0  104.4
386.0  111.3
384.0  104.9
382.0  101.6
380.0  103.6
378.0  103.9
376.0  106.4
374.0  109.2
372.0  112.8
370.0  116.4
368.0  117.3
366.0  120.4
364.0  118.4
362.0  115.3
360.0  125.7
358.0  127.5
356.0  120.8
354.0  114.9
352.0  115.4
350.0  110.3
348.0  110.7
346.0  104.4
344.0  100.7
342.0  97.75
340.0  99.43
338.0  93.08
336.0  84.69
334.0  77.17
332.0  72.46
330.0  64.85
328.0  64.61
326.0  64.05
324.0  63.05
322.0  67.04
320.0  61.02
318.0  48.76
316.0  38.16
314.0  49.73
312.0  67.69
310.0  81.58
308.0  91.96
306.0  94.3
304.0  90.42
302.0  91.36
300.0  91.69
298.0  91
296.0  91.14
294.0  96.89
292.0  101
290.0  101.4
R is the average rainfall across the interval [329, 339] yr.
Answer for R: 78.5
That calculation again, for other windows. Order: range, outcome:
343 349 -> 105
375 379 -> 105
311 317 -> 51.9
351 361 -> 121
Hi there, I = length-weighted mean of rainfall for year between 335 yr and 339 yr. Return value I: 88.9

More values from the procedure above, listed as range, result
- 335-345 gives 95.1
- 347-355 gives 113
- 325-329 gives 64.3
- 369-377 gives 111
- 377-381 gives 104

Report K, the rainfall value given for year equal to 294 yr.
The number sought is 96.89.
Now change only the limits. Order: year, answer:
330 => 64.85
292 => 101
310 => 81.58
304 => 90.42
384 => 104.9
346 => 104.4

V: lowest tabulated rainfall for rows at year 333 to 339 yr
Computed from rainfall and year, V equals 77.17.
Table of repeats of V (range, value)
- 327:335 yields 64.61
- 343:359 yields 100.7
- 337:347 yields 93.08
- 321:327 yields 63.05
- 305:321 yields 38.16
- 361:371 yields 115.3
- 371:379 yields 103.9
